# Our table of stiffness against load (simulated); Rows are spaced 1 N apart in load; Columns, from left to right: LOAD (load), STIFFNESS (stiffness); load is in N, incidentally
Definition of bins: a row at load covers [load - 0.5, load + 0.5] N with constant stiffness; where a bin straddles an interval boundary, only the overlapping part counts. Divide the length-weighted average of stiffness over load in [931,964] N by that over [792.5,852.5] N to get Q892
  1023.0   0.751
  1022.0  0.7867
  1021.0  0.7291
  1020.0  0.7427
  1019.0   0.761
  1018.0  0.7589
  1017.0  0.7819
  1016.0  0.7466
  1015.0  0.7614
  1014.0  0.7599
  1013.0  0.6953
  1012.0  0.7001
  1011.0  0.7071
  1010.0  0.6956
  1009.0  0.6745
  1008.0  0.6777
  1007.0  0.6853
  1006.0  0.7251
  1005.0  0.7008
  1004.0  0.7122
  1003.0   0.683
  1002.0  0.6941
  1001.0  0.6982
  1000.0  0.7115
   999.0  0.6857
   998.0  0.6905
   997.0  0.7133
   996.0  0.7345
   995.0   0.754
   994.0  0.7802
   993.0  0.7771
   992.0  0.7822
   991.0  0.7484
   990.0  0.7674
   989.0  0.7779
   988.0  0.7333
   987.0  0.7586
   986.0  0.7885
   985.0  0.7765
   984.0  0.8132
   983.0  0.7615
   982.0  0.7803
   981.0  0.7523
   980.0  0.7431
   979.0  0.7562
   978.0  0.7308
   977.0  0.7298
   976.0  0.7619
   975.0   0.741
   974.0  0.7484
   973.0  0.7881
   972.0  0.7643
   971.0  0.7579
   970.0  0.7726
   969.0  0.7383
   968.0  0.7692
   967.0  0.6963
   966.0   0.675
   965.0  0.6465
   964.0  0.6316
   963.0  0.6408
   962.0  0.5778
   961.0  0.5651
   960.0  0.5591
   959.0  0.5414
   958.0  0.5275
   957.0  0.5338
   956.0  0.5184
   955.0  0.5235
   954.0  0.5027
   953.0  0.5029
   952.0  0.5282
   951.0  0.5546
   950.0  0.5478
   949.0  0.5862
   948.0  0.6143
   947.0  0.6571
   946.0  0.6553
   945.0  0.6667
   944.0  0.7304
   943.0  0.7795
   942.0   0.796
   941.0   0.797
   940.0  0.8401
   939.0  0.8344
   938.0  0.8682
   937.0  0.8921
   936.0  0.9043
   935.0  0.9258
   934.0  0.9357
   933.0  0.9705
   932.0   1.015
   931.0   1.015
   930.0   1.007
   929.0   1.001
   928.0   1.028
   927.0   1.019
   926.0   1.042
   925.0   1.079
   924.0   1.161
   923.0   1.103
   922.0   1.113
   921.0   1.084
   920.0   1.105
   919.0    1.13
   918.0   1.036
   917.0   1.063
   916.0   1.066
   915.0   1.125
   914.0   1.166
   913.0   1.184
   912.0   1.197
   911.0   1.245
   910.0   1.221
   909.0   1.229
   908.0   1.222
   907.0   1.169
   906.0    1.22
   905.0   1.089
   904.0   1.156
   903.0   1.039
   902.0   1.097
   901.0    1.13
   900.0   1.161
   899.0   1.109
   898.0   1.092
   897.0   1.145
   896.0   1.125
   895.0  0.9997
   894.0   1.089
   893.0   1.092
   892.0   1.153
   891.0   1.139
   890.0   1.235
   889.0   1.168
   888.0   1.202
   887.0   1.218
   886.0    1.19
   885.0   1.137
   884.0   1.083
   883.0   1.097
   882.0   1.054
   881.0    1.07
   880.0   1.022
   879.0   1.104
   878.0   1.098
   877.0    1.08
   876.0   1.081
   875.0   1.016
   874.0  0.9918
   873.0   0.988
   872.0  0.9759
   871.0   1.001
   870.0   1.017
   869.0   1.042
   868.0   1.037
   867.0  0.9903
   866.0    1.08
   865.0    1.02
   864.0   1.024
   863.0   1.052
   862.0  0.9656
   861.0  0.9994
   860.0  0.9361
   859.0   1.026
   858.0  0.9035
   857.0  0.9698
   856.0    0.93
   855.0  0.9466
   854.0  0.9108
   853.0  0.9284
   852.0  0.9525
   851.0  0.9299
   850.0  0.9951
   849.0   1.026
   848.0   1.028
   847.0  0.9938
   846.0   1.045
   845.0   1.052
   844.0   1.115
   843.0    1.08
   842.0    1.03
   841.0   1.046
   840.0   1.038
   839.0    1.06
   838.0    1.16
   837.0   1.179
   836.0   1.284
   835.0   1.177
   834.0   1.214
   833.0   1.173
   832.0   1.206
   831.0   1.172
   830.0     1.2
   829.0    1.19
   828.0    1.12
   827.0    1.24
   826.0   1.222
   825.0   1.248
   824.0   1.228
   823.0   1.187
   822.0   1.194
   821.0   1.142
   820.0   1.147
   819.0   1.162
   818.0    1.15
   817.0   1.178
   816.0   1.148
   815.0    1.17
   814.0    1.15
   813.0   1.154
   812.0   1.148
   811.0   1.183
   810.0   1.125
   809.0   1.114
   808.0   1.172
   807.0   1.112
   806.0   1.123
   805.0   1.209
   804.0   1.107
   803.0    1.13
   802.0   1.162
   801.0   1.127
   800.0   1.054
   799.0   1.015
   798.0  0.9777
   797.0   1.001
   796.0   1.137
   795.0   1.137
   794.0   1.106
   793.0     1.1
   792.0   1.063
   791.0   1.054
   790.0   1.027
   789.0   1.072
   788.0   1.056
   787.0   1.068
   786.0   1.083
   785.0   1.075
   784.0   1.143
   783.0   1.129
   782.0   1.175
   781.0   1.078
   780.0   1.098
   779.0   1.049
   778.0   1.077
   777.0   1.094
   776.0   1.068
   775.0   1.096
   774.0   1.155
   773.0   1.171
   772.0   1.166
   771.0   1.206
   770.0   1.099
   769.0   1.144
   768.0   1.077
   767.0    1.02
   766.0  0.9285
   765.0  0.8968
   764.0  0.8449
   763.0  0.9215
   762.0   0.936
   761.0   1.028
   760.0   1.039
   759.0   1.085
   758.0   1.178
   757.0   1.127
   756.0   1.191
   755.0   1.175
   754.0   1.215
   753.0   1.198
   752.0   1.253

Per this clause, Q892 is 0.6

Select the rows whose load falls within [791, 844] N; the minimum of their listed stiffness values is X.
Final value 0.9777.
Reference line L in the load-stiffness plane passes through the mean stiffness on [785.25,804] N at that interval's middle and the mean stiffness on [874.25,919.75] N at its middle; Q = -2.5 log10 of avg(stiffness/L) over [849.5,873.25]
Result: 0.130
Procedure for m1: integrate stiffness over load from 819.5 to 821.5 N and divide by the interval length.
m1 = 1.14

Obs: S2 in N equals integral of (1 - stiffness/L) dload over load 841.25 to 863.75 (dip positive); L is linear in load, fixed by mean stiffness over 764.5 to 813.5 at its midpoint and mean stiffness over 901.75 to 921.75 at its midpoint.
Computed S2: 2.6 N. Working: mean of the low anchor 1.1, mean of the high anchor 1.14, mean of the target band 0.993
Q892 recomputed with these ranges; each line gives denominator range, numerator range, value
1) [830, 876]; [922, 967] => 0.74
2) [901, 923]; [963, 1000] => 0.65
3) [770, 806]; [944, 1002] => 0.62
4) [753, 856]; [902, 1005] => 0.76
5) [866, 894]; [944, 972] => 0.57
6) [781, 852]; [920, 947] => 0.83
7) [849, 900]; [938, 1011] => 0.66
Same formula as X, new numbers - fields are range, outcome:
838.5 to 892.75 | 0.9035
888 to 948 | 0.6143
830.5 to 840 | 1.038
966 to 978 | 0.675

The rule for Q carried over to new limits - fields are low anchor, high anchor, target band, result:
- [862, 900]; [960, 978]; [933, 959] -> 0.17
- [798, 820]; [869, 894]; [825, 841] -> -0.05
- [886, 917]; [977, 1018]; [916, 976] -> 0.21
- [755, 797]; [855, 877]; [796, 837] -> -0.11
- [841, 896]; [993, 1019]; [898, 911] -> -0.20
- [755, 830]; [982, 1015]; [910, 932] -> -0.24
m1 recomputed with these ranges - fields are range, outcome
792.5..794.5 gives 1.1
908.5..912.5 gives 1.22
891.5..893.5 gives 1.12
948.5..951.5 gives 0.563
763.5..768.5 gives 0.953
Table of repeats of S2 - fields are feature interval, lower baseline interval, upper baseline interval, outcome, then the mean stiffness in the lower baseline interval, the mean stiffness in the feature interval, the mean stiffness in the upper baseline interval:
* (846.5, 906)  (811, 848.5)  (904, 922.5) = 4.8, 1.15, 1.05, 1.15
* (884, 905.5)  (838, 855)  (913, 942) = -2.5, 1.02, 1.13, 1.01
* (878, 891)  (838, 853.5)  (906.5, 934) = -0.8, 1.03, 1.13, 1.1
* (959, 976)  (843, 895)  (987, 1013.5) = 2.3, 1.04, 0.69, 0.72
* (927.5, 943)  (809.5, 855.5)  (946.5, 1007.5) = -2.0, 1.12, 0.917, 0.687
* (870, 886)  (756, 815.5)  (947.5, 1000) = -3.0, 1.09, 1.06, 0.686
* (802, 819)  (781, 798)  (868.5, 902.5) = -1.0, 1.09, 1.15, 1.09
